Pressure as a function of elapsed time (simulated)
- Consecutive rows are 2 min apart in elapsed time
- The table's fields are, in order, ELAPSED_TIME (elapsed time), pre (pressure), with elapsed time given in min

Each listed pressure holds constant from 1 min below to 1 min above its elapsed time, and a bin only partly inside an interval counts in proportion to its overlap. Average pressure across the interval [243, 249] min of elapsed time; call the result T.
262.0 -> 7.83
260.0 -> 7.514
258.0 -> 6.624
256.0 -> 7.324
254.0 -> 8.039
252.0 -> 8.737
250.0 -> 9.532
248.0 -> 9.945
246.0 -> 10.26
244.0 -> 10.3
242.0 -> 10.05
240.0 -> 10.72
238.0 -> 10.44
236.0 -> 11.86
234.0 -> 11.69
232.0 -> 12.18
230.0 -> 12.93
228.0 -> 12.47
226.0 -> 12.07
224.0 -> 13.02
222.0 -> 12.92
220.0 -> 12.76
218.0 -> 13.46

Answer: 10.2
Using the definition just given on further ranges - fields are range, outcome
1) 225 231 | 12.5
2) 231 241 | 11.4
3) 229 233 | 12.6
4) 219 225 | 12.9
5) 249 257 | 8.41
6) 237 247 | 10.4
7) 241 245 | 10.2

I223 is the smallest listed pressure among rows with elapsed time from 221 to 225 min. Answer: 12.92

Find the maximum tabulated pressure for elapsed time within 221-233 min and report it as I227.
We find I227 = 13.02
